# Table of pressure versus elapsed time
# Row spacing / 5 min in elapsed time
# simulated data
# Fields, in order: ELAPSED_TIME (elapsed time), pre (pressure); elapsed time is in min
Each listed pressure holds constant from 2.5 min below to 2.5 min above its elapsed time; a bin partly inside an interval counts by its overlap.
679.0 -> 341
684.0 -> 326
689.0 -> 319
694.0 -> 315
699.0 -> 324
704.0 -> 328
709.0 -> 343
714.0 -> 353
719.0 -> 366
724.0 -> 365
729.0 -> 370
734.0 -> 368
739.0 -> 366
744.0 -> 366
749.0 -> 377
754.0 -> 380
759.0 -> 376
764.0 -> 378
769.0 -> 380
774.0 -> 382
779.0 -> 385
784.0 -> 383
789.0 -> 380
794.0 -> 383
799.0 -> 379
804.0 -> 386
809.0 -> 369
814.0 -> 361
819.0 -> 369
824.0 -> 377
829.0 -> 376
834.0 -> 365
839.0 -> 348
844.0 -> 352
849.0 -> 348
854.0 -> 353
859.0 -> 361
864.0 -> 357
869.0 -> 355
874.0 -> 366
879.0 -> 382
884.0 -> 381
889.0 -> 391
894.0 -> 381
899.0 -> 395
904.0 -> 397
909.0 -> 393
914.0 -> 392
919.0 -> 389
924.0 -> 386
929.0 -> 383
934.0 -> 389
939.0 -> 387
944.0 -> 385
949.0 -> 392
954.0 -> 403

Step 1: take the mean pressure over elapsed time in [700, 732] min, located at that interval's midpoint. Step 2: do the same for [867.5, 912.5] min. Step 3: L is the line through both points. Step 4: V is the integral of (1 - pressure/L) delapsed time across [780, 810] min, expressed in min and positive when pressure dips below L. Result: -1.2 min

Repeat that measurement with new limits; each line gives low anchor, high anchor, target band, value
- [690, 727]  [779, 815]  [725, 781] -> -2.3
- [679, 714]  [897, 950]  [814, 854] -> 0.5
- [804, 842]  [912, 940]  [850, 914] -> 0.5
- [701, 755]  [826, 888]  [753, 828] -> -3.3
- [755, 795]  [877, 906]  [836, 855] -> 1.7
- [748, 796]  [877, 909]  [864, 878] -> 0.9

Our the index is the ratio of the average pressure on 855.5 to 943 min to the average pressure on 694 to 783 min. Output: 1.05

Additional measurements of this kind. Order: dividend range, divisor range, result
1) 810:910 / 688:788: 1.02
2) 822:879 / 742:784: 0.95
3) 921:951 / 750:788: 1.02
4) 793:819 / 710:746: 1.03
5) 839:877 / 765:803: 0.93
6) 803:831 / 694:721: 1.10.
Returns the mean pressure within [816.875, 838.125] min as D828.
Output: 370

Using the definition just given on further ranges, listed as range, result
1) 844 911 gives 373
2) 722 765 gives 372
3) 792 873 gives 365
